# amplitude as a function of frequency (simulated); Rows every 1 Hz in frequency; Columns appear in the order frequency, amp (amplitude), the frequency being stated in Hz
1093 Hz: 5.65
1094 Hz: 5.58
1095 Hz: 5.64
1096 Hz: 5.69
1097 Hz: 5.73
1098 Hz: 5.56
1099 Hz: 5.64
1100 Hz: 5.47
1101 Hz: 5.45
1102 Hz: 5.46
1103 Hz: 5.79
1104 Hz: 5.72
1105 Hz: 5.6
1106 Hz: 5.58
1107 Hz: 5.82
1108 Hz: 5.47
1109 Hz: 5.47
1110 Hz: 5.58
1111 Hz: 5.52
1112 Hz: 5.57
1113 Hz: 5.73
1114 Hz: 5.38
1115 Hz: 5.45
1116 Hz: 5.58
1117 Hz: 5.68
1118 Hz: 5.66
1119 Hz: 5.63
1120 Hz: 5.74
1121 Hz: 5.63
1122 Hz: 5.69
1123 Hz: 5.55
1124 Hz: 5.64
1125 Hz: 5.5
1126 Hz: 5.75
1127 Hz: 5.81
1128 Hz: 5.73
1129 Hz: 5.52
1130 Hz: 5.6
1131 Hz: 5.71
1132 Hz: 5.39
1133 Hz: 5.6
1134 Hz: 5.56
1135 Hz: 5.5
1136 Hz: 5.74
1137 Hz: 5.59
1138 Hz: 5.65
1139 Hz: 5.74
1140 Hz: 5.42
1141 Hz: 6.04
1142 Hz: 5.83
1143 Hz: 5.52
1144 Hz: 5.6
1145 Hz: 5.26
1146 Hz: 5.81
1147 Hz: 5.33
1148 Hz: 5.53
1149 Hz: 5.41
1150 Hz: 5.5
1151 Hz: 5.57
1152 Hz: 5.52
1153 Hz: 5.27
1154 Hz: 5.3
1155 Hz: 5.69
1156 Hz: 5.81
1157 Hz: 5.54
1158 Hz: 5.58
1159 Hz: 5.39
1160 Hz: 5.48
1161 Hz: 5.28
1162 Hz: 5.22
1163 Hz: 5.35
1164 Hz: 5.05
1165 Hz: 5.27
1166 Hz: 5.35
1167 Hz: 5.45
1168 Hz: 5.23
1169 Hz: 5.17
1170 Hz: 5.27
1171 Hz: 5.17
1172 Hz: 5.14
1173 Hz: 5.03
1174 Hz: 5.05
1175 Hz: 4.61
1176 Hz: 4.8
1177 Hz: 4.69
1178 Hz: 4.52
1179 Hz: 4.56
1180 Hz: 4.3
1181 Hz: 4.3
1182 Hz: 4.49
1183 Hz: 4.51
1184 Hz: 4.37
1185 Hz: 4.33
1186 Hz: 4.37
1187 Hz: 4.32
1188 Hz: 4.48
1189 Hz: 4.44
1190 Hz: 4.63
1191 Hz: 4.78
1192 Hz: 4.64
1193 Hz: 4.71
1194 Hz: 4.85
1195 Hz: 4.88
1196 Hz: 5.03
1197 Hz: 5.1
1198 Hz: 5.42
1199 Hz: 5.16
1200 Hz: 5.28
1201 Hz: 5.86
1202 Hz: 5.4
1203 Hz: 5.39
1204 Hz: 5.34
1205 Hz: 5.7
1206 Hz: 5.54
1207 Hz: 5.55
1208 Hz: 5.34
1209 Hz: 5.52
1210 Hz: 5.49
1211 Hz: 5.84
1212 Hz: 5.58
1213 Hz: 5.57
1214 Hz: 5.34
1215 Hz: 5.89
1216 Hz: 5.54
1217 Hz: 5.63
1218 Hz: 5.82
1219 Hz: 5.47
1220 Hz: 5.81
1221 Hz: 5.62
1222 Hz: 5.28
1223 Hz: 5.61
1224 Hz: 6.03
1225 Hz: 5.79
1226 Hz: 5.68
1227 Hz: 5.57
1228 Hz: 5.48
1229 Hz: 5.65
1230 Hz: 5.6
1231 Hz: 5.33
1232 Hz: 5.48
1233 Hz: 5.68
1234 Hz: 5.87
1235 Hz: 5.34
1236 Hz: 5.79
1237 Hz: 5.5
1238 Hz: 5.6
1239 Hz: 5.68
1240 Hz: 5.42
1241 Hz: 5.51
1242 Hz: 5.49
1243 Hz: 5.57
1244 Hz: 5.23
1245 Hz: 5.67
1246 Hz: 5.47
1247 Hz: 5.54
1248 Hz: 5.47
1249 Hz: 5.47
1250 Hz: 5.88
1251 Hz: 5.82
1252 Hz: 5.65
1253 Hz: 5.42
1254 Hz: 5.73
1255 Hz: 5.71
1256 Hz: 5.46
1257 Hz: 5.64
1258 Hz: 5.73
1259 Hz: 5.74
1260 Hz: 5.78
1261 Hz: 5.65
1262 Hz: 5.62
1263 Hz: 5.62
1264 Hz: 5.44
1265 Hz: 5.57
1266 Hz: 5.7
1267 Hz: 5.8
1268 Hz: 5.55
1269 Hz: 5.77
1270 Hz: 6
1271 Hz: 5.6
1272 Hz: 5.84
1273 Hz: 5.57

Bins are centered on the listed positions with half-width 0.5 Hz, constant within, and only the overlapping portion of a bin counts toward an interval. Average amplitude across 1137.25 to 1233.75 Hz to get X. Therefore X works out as 5.28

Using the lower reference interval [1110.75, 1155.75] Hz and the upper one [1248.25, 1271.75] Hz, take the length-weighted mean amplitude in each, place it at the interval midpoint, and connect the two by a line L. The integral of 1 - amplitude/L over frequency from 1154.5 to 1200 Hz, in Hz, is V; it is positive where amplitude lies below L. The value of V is 5.4 Hz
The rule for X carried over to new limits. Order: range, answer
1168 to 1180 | 4.9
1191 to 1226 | 5.44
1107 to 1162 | 5.57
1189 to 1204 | 5.07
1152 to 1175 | 5.31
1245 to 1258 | 5.61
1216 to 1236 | 5.62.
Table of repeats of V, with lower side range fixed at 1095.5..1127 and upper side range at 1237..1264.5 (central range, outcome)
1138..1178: 1.7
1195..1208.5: 0.5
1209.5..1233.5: -0.1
